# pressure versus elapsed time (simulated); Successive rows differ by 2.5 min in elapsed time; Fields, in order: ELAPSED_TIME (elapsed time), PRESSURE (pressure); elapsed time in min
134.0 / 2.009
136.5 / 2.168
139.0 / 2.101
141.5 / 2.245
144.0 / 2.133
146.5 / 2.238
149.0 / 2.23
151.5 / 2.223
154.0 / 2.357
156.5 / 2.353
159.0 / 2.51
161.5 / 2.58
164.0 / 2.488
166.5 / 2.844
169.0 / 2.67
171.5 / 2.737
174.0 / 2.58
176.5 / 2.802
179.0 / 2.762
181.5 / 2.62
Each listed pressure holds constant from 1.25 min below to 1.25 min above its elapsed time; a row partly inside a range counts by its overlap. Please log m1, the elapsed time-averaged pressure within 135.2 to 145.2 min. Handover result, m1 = 2.16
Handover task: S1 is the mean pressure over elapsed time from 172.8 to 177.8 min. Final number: 2.69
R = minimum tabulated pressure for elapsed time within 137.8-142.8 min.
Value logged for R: 2.101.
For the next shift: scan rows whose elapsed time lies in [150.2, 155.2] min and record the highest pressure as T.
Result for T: 2.357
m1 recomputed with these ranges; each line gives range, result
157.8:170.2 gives 2.62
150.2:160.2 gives 2.36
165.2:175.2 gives 2.71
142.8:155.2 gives 2.24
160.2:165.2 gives 2.53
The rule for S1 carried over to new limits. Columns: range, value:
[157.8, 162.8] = 2.54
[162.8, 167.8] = 2.67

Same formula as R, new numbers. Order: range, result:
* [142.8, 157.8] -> 2.133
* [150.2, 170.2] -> 2.223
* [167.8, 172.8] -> 2.67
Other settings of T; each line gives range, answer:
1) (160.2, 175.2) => 2.844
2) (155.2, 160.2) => 2.51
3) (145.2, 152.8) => 2.238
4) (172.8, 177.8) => 2.802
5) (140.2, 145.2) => 2.245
